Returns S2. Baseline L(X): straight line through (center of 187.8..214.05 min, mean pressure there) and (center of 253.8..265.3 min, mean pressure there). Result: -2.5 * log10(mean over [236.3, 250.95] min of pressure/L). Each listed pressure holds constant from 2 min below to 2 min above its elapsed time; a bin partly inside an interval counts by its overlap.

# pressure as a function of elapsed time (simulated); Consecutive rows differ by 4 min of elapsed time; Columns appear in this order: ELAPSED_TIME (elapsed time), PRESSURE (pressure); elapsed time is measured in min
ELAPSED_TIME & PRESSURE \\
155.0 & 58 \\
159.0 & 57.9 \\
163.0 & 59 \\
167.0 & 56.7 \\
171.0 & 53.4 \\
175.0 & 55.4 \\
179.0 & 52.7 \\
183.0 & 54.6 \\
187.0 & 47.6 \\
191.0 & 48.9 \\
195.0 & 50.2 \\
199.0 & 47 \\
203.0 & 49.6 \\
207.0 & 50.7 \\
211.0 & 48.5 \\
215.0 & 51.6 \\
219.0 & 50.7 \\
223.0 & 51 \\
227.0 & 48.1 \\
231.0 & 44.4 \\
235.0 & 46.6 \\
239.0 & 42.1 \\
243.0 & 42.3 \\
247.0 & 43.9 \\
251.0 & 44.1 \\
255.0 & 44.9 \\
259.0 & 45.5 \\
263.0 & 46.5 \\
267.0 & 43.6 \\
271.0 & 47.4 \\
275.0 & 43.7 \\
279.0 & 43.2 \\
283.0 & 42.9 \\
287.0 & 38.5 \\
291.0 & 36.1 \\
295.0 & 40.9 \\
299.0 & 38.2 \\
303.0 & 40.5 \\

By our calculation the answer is 0.08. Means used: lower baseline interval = 49.2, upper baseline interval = 45.6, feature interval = 43.1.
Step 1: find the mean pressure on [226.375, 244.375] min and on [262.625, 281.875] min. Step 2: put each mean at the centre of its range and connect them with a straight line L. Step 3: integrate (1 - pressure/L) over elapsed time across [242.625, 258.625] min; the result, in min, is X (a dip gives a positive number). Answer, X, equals 0.2 min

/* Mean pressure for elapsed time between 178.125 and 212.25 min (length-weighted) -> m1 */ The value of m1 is 49.9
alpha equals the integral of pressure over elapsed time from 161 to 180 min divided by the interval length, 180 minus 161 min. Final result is 55.6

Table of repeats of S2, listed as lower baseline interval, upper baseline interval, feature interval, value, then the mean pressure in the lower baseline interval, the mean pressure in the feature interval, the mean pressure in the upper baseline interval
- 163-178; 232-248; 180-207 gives 0.04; 55.5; 49.8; 43.8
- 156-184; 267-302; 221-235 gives 0.02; 55.8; 47.7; 41.5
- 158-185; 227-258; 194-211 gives 0.03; 55.6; 49.2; 44.4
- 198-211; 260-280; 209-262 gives 0.02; 49.2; 46.4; 45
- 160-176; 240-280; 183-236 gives 0.04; 56.3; 49.1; 44.5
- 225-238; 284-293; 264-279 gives -0.11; 46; 44.8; 37.9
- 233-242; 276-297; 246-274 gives -0.07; 44.1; 45.1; 40.5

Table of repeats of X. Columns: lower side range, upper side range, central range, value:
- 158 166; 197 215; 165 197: 1.2 min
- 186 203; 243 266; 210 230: -1.2 min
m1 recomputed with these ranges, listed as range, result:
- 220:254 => 45.5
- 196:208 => 49.1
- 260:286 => 44.4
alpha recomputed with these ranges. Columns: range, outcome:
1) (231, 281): 44.5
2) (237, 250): 42.9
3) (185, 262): 47.2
